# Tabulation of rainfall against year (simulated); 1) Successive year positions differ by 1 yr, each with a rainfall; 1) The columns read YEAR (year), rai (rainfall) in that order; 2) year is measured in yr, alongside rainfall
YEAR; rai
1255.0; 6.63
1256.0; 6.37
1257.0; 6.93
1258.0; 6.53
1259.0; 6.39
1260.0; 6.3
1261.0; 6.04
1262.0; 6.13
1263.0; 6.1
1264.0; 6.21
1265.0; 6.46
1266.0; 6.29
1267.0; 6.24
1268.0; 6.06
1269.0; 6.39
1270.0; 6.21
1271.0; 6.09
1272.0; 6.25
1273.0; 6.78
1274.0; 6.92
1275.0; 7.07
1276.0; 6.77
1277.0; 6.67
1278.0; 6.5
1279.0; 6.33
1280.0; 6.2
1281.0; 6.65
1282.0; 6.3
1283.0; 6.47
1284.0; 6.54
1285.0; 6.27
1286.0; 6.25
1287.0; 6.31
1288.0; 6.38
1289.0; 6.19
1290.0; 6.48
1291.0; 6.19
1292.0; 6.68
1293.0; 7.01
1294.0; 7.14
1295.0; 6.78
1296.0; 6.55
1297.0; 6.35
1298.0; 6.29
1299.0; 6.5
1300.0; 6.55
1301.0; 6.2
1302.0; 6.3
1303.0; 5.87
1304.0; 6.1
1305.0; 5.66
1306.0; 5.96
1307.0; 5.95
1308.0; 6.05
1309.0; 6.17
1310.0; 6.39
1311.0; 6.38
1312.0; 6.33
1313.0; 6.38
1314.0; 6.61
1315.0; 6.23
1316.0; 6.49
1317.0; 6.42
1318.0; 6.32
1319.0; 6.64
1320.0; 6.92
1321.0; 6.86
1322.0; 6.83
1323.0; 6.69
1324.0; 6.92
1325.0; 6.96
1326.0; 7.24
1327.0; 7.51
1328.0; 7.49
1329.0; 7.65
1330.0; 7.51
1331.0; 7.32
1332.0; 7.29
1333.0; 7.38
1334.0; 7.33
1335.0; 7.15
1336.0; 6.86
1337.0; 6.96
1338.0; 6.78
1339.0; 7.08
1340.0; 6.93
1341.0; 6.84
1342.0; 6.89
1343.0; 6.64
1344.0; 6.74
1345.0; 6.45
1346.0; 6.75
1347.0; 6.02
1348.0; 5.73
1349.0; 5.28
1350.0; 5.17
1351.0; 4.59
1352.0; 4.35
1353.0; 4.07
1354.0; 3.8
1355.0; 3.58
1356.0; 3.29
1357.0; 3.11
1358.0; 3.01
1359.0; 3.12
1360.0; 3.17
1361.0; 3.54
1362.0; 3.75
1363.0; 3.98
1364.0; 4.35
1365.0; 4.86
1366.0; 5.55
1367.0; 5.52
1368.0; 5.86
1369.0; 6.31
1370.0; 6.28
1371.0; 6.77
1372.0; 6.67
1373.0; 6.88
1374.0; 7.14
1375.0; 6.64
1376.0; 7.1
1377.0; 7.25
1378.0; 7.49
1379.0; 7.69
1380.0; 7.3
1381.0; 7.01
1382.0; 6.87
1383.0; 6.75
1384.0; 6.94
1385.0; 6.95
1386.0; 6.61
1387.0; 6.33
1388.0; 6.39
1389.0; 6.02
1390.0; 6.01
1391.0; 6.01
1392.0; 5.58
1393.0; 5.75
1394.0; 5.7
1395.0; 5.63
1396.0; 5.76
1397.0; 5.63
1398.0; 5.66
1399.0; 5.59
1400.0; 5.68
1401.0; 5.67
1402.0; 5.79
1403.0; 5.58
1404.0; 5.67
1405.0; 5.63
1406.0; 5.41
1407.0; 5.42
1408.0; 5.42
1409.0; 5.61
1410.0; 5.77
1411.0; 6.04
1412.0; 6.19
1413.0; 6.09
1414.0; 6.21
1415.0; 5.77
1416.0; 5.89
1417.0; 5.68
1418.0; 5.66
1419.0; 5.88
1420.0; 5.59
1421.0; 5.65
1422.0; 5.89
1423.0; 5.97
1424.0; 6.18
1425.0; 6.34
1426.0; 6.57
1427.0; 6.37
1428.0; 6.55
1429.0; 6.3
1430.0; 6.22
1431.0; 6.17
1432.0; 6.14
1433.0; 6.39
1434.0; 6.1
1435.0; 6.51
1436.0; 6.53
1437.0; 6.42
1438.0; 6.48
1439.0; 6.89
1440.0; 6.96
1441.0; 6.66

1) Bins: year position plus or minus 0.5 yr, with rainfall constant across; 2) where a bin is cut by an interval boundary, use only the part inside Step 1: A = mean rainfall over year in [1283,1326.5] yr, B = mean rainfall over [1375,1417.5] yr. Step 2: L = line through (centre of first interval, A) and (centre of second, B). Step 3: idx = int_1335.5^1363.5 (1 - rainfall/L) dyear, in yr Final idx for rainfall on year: 5.1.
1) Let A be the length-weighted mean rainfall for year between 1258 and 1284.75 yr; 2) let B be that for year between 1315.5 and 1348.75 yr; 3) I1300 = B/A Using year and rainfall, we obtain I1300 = 1.08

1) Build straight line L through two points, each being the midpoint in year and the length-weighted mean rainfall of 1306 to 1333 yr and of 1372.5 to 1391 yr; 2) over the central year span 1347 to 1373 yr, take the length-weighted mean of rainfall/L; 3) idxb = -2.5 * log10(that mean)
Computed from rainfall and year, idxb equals 0.40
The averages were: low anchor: 6.75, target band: 4.7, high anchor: 6.83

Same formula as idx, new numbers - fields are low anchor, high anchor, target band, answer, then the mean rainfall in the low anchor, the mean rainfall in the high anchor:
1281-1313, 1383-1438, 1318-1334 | -2.2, 6.35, 6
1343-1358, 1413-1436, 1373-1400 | -4.8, 4.92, 6.1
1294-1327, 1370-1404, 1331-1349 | -1.0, 6.46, 6.38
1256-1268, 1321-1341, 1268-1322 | 2.3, 6.32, 7.14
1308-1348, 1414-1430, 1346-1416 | 7.9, 6.81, 6.03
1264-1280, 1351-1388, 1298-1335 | -3.8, 6.45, 5.55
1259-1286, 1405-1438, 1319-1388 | 0.7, 6.39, 6.03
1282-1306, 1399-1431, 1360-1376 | 1.3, 6.38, 5.89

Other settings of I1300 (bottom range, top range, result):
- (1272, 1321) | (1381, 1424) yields 0.92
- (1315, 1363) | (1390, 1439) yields 1.00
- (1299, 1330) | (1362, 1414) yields 0.93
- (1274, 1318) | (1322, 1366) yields 0.90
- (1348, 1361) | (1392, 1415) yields 1.45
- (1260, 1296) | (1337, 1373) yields 0.82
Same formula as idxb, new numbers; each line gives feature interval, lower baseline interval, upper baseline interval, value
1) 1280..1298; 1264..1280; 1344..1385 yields -0.04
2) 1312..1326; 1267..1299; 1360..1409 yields -0.06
